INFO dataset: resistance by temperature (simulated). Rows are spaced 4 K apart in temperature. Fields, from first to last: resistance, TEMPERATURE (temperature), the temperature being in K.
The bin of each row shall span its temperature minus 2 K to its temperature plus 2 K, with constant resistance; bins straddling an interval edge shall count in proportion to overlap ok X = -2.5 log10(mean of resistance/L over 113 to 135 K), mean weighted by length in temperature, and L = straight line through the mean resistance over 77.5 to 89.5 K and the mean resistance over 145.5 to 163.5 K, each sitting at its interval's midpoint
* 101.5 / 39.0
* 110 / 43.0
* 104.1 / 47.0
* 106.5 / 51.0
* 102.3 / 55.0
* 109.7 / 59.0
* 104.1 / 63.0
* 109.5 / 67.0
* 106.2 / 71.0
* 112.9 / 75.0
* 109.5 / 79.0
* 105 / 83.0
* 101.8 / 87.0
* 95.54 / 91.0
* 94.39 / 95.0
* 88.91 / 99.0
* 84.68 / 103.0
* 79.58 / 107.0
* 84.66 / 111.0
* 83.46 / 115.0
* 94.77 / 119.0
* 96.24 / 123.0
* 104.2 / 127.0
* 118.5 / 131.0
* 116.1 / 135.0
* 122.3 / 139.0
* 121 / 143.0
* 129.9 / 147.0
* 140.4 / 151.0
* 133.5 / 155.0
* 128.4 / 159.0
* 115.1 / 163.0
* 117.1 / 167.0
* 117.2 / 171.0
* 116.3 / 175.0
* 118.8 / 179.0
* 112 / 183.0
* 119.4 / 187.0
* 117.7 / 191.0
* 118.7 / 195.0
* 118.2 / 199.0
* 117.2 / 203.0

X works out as 0.19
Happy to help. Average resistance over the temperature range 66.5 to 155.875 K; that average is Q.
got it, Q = 105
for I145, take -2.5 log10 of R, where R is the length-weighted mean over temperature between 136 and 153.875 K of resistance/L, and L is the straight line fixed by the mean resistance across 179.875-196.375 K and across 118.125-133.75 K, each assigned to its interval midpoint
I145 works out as -0.18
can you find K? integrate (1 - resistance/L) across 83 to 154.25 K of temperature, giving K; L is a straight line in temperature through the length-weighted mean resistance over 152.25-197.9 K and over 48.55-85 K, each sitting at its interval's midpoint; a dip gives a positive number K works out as 6.0 K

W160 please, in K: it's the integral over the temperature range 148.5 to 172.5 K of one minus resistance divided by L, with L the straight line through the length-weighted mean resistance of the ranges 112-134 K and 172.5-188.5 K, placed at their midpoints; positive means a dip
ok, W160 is -3.3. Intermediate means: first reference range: 99.5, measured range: 126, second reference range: 117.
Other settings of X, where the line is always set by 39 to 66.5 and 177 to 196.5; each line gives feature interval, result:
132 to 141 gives -0.057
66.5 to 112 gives 0.119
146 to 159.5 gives -0.170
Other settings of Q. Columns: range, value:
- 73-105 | 99.1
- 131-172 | 124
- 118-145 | 111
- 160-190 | 117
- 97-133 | 92.8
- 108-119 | 85.6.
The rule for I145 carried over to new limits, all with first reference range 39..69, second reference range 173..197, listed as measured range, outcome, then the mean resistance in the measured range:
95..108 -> 0.27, 86.3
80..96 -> 0.09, 100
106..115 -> 0.32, 82.7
